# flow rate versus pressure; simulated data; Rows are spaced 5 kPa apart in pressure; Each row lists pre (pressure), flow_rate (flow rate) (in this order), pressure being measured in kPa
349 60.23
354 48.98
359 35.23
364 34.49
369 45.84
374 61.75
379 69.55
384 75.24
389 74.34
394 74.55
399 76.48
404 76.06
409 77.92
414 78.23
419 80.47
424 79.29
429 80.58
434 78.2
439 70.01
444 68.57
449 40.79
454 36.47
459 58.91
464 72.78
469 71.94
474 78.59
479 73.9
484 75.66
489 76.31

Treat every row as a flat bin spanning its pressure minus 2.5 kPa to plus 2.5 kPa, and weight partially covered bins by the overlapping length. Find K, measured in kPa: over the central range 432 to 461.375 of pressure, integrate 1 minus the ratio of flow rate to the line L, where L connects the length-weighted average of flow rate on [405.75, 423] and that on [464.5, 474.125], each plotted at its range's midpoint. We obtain 6.8 kPa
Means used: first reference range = 78.8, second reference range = 73.9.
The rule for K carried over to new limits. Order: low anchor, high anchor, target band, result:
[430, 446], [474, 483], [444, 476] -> 6.11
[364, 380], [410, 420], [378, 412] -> -4.09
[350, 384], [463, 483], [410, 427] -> -4.47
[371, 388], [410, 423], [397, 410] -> -0.21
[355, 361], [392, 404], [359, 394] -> -1.69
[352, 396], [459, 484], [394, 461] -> -4.28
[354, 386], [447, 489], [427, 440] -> -3.50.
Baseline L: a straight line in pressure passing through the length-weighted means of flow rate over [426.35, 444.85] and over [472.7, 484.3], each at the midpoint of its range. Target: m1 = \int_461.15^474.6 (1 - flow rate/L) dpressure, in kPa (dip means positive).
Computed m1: 0.39 kPa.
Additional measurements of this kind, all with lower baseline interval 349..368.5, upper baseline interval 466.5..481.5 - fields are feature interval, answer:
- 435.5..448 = -0.2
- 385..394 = -4.1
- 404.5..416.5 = -4.3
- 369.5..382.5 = -4.2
